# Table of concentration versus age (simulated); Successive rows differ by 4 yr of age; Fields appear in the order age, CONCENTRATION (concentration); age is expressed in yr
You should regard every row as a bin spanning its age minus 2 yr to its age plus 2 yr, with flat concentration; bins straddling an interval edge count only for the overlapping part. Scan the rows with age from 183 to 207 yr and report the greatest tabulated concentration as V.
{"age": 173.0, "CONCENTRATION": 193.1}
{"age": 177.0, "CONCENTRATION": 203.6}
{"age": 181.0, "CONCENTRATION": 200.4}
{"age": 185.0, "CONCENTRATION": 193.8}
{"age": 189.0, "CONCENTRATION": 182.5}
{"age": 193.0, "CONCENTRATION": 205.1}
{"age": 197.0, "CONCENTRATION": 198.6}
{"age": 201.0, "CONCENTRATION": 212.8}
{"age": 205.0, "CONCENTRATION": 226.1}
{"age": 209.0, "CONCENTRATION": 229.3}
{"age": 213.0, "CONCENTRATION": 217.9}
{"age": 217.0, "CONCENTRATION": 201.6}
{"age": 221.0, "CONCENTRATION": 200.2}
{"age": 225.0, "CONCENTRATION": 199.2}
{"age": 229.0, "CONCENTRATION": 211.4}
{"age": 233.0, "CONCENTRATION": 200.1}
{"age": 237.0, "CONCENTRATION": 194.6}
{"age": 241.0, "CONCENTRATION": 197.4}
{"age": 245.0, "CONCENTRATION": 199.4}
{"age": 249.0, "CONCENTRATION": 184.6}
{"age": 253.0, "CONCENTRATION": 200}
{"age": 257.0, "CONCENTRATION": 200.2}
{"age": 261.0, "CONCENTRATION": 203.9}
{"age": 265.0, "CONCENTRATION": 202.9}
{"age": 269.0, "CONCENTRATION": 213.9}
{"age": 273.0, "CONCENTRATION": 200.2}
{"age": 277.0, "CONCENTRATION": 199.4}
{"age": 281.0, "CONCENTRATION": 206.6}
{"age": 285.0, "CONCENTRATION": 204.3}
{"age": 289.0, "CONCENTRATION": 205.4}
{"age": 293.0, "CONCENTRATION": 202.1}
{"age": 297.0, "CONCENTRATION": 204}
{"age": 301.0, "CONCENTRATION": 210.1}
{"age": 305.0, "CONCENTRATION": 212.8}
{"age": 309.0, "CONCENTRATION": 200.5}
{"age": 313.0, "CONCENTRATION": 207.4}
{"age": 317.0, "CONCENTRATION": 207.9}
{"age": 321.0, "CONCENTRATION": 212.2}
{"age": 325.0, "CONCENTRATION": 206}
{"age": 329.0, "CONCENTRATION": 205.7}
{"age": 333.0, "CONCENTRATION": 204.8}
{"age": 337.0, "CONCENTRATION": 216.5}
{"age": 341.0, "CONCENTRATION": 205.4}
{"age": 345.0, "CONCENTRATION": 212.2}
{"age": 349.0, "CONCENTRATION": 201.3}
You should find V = 226.1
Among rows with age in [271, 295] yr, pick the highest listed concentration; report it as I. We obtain 206.6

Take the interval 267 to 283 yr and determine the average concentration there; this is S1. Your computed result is 205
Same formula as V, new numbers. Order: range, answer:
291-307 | 212.8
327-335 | 205.7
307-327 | 212.2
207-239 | 229.3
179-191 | 200.4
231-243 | 200.1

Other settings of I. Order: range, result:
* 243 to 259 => 200.2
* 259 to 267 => 203.9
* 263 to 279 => 213.9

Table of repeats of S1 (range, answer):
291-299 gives 203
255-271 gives 205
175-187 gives 199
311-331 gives 208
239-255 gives 195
